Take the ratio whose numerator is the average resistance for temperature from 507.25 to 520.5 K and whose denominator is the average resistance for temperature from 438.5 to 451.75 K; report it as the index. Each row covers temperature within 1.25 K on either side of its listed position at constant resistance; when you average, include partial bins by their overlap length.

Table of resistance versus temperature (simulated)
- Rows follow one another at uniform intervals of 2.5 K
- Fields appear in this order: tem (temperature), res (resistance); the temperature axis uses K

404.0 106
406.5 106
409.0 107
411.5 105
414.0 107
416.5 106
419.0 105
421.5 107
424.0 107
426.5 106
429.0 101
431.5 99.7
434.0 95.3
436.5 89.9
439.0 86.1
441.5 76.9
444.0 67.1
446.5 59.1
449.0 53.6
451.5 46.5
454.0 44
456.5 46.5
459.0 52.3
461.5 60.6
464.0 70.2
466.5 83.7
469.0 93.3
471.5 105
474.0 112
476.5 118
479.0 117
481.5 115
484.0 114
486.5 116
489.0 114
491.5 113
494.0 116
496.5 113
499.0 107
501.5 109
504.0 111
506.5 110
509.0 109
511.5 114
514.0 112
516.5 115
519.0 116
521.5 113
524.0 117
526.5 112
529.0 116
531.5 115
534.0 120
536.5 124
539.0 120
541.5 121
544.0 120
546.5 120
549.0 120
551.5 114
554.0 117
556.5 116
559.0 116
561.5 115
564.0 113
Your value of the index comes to 1.74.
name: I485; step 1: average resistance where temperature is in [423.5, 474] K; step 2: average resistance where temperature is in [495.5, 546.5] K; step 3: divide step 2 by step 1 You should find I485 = 1.5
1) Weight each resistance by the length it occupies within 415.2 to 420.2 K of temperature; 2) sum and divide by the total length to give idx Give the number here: 106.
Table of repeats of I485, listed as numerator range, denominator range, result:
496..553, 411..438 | 1.12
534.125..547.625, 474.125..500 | 1.06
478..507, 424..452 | 1.37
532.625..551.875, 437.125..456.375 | 1.94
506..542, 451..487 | 1.34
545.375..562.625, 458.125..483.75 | 1.24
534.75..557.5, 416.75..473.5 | 1.48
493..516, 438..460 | 1.89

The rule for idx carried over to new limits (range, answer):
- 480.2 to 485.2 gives 115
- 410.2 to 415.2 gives 106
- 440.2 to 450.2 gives 64.3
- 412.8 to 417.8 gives 106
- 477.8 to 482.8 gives 116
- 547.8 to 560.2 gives 117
